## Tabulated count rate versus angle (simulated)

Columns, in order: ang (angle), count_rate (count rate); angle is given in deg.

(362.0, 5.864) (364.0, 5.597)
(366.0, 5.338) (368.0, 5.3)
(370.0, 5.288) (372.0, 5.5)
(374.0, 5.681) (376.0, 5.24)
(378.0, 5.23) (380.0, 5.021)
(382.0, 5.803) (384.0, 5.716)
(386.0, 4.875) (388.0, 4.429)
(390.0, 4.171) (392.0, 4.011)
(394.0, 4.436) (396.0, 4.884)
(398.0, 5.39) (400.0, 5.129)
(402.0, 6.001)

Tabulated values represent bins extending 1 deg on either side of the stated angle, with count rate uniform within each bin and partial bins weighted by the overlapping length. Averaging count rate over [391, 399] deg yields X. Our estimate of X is 4.68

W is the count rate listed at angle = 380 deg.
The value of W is 5.021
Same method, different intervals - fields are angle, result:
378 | 5.23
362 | 5.864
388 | 4.429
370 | 5.288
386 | 4.875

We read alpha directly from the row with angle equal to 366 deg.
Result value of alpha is 5.338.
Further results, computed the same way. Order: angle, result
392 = 4.011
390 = 4.171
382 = 5.803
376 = 5.24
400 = 5.129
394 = 4.436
